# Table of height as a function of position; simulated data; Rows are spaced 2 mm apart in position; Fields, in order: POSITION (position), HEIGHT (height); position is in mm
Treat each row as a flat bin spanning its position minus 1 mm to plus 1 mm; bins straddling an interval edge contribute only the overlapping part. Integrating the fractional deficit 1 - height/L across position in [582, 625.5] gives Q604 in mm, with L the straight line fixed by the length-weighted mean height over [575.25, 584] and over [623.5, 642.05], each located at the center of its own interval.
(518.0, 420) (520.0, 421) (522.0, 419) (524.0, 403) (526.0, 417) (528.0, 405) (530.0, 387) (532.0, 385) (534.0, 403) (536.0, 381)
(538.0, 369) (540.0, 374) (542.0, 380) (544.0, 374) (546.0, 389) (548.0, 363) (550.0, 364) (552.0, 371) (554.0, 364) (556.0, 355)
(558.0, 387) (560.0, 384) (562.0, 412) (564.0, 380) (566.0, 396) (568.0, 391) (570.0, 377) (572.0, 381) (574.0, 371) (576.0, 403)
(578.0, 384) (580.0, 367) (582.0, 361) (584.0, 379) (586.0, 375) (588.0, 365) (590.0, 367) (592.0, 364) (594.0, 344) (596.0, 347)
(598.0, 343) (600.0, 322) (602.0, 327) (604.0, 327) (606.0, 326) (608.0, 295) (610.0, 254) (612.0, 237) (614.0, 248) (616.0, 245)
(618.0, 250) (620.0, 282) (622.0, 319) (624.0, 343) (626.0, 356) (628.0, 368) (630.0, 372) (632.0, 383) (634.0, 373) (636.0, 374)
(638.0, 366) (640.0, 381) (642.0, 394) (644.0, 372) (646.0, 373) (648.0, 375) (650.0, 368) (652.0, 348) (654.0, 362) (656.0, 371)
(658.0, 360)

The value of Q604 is 6.5 mm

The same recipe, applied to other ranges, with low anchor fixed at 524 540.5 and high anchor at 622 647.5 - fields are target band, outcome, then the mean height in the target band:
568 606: 1.9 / 361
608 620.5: 4.0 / 255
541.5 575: 0.6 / 379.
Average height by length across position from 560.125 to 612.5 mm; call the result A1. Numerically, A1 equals 355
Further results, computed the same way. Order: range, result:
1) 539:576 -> 379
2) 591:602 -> 342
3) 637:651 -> 376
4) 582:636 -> 329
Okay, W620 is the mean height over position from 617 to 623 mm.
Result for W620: 284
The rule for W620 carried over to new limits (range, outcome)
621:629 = 346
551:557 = 363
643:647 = 372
